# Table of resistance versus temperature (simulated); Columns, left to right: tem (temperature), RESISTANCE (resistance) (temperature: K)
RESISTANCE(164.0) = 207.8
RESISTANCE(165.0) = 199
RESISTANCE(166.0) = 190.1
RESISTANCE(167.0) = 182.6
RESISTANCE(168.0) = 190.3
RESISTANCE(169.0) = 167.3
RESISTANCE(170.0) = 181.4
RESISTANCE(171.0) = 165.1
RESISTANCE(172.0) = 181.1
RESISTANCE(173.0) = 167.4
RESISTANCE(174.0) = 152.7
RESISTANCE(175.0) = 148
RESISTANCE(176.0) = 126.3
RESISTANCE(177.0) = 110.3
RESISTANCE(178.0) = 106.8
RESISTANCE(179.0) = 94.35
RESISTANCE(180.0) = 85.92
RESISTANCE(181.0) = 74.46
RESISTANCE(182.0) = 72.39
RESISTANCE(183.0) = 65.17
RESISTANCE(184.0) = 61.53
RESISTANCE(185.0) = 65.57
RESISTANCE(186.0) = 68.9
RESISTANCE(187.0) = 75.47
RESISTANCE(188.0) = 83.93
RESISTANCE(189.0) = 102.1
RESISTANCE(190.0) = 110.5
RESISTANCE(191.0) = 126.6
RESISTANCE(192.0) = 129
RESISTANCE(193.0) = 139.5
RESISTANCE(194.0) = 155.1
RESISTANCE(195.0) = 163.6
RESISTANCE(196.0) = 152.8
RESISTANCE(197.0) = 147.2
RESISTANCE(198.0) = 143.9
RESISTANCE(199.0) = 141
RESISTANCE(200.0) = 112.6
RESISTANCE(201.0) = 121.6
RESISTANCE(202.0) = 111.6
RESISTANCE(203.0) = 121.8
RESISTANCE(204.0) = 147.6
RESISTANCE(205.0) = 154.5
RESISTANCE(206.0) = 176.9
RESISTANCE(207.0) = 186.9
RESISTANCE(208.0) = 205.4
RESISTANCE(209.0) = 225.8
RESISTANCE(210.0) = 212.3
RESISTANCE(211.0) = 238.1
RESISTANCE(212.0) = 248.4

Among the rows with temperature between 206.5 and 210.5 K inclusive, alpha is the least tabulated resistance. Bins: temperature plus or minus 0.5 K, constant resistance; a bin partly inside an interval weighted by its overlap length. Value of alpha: 186.9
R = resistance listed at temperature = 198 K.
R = 143.9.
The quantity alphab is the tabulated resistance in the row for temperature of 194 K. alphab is 155.1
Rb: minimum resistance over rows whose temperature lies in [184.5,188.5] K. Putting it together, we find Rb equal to 65.57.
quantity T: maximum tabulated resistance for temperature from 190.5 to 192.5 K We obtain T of 129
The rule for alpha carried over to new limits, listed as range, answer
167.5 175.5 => 148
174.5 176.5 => 126.3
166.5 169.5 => 167.3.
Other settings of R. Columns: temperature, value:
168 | 190.3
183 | 65.17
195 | 163.6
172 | 181.1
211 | 238.1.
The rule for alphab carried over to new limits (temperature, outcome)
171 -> 165.1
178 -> 106.8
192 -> 129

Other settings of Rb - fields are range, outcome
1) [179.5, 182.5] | 72.39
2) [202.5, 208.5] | 121.8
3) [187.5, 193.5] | 83.93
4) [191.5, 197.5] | 129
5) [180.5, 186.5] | 61.53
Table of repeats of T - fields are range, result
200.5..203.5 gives 121.8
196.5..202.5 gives 147.2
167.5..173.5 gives 190.3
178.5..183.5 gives 94.35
